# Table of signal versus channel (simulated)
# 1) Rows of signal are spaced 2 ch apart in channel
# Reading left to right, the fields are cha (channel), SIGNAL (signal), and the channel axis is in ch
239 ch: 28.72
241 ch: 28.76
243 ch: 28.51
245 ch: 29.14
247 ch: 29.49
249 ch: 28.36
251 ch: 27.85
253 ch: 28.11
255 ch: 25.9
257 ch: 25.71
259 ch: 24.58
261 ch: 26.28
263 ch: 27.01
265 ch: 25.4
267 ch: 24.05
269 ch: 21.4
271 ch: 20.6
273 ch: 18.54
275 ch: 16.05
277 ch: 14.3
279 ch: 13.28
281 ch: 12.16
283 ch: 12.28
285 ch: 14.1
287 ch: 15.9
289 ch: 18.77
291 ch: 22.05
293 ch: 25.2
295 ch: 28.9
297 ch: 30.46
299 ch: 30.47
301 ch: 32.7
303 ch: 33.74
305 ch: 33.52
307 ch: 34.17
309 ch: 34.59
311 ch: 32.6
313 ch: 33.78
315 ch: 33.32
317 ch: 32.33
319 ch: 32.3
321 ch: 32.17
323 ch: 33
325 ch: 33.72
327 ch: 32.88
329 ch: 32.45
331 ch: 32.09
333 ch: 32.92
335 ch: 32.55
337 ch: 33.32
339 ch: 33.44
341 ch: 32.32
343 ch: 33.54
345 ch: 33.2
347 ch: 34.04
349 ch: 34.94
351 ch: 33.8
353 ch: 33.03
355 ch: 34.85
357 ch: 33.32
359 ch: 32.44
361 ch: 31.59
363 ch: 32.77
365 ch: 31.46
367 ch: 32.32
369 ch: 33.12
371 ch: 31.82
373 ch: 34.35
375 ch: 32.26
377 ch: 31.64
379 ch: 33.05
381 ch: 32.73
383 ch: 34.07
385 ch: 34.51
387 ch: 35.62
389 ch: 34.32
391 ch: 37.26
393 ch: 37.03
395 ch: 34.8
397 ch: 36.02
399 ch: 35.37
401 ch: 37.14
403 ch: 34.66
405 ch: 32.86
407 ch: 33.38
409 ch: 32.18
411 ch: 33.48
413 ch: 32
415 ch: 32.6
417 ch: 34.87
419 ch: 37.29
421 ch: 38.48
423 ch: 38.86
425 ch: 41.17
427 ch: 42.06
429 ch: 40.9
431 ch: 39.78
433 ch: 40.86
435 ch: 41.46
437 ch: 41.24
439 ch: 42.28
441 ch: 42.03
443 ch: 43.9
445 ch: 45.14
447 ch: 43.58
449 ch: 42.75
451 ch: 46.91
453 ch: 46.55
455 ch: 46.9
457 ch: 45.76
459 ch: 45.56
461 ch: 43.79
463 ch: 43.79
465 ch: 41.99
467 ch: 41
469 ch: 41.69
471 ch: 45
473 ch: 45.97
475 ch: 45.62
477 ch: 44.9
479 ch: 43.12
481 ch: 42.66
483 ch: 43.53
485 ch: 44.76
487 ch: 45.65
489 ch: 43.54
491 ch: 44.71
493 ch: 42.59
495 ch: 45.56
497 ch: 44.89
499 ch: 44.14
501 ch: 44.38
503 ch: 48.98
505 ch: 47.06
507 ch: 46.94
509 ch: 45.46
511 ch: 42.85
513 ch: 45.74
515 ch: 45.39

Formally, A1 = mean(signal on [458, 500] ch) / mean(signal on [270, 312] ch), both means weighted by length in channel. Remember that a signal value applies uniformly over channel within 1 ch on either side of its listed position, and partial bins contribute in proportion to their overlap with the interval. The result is 1.87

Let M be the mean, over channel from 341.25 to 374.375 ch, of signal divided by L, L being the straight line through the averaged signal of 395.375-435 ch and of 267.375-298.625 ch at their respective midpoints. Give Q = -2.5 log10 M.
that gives -0.144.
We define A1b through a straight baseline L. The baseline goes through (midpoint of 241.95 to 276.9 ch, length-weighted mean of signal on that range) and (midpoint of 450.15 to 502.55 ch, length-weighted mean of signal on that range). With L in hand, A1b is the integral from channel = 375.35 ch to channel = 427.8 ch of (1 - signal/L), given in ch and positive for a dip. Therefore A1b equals 3.4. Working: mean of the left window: 24.8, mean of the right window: 44.5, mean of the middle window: 35.2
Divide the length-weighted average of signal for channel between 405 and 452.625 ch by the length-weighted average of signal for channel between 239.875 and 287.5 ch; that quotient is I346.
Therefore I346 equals 1.8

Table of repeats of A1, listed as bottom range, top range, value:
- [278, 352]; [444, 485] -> 1.51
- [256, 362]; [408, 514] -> 1.51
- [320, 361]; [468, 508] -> 1.35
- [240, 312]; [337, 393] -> 1.35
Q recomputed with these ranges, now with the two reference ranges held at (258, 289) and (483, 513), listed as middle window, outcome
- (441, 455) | -0.142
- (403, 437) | -0.029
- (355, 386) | -0.088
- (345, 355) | -0.213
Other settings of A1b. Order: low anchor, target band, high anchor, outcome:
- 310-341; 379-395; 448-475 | 1.34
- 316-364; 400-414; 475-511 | 1.66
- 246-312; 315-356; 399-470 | -4.05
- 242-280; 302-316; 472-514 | -2.68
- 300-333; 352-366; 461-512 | 1.22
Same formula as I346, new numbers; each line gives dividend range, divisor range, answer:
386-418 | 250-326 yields 1.34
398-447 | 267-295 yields 2.13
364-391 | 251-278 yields 1.44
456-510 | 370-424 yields 1.29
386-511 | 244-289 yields 1.90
